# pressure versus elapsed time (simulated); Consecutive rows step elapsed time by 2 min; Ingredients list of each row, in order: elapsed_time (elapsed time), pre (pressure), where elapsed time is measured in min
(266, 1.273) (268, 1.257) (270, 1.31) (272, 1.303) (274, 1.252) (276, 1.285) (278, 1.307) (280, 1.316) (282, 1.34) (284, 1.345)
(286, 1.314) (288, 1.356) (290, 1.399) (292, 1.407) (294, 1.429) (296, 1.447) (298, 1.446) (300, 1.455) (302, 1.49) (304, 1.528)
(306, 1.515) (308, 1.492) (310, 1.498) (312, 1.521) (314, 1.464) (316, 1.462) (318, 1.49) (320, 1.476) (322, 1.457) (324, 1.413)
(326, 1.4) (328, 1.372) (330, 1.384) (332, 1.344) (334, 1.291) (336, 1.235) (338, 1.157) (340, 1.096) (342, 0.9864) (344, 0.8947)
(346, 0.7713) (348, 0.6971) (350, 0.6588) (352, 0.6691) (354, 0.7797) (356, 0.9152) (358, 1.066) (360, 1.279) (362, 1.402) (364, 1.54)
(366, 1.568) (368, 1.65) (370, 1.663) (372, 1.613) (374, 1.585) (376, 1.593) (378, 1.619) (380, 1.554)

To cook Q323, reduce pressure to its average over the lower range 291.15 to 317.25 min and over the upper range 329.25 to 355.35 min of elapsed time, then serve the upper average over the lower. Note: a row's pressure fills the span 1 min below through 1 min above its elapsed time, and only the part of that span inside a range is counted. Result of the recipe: 0.67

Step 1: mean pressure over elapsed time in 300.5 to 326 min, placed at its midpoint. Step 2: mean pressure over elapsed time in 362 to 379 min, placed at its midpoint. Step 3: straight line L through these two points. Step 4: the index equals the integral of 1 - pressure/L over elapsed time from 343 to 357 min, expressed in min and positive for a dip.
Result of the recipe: 7.06 min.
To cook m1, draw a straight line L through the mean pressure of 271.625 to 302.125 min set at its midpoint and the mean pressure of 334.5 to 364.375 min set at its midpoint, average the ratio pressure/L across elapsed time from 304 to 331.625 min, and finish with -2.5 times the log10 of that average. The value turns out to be -0.22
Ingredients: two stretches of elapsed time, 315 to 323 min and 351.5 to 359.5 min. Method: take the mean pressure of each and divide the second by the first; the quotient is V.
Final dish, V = 0.61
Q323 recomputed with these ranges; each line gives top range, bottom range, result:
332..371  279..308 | 0.80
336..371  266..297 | 0.83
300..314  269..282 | 1.16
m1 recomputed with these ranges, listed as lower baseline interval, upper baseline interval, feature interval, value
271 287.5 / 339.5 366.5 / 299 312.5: -0.240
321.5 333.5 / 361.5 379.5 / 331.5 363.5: 0.404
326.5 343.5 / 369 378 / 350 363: 0.415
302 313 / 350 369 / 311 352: 0.130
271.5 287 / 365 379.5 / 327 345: 0.239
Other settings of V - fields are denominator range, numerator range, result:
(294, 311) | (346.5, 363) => 0.63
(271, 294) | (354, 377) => 1.06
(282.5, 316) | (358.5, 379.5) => 1.07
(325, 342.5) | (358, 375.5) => 1.20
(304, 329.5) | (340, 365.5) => 0.67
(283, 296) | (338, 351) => 0.63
